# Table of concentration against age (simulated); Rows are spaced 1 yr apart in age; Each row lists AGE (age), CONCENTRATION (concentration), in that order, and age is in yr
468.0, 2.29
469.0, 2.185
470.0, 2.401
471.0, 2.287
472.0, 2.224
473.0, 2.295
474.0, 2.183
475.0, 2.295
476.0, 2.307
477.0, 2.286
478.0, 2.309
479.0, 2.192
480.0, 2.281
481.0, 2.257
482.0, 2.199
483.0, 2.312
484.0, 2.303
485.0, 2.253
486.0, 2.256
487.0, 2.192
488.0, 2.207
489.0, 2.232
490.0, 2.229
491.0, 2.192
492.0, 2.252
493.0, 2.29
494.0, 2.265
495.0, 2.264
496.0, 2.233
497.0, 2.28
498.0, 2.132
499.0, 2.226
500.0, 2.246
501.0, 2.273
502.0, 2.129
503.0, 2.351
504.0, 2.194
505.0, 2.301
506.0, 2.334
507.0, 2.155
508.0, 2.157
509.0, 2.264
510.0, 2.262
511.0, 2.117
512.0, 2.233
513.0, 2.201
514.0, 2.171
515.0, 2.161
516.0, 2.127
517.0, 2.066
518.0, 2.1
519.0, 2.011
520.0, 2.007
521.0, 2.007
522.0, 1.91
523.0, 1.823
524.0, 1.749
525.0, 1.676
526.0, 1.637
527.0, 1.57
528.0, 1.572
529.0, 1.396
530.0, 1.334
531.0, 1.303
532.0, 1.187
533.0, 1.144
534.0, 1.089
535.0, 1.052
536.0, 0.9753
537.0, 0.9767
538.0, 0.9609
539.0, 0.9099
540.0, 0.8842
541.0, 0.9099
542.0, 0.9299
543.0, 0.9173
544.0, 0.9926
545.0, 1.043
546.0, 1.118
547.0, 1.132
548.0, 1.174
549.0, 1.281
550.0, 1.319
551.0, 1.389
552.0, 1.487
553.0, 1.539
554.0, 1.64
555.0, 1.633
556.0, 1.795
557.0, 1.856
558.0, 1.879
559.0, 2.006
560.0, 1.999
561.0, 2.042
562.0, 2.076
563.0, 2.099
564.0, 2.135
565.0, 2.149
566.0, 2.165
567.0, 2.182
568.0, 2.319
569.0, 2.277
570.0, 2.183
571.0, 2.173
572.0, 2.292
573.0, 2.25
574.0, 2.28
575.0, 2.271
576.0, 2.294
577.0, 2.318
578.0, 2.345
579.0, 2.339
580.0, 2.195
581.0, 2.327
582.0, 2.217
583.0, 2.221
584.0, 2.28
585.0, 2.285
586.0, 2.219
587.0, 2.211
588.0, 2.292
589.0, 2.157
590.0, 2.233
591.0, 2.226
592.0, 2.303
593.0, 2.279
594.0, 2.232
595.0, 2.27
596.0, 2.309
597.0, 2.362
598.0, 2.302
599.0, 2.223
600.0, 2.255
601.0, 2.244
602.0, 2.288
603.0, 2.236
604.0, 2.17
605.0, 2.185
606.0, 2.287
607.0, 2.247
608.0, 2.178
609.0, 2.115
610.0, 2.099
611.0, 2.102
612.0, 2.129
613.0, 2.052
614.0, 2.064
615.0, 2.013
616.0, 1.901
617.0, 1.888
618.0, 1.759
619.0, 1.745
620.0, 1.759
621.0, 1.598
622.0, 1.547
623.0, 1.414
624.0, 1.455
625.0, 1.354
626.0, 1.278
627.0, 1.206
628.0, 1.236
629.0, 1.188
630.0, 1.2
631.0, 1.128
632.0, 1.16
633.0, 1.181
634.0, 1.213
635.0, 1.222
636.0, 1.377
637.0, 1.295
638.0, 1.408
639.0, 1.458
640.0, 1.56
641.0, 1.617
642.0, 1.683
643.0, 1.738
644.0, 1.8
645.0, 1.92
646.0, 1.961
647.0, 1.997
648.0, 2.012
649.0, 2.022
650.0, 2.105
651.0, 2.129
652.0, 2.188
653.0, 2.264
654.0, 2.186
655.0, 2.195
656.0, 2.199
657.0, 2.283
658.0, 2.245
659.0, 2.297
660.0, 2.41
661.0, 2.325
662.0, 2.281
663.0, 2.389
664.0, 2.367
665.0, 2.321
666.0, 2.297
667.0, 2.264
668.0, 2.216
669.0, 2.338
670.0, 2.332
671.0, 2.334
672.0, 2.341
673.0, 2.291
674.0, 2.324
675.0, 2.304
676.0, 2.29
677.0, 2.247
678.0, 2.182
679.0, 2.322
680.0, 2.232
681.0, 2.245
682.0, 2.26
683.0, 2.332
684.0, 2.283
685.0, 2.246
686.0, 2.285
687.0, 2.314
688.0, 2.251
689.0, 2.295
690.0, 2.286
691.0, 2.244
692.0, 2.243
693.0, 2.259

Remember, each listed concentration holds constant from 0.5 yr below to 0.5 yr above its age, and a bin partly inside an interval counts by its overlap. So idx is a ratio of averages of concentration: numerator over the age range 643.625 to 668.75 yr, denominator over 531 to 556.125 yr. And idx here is 1.9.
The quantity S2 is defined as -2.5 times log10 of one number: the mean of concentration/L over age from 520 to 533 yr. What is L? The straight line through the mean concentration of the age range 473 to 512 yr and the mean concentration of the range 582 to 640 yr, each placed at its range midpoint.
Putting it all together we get 0.319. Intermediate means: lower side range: 2.24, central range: 1.6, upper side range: 1.88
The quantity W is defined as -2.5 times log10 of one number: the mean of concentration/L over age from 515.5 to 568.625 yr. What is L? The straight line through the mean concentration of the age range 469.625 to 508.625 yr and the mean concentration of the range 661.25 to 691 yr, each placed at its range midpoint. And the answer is 0.40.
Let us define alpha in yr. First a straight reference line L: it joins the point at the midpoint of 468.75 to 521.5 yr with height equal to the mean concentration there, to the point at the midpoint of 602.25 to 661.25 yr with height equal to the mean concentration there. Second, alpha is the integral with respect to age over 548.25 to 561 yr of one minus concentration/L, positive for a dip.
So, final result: 2.4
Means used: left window 2.22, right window 1.81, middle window 1.66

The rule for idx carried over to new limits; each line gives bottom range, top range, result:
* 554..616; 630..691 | 0.94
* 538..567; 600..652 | 1.15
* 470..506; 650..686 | 1.01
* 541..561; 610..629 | 1.18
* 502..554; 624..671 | 1.15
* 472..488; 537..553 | 0.49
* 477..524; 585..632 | 0.89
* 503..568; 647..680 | 1.34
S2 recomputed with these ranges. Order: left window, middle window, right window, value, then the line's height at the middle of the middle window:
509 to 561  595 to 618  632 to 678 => -0.18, 1.83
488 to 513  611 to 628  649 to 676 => 0.31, 2.26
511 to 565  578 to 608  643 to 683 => -0.21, 1.86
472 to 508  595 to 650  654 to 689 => 0.26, 2.28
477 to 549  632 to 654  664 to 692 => 0.26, 2.19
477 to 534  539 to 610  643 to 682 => 0.08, 2.13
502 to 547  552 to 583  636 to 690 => -0.17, 1.8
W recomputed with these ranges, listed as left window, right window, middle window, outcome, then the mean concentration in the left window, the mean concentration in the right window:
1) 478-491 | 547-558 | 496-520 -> -0.11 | 2.24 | 1.51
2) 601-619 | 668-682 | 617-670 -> 0.21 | 2.09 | 2.29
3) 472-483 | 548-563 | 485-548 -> 0.12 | 2.26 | 1.71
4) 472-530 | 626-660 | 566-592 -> -0.18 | 2.13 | 1.72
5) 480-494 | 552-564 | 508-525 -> 0.01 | 2.25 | 1.86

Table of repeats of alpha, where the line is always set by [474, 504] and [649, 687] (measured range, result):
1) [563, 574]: 0.2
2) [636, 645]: 2.7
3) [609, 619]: 1.2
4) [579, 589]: 0.0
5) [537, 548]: 6.2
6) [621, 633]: 5.1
